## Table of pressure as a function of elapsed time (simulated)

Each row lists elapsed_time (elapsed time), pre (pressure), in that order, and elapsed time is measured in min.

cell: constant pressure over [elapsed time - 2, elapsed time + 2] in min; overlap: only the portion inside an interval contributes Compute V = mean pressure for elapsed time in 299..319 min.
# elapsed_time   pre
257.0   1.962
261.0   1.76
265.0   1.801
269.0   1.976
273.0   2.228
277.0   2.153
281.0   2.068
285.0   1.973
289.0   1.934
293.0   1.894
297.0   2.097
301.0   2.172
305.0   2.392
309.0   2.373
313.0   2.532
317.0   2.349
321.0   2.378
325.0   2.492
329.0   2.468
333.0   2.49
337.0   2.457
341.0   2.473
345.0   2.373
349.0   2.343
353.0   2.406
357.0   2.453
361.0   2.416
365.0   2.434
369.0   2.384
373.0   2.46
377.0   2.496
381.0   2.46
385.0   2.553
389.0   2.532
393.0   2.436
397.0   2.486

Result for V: 2.36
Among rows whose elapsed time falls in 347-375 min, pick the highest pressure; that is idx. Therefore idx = 2.46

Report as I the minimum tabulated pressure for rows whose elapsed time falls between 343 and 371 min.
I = 2.343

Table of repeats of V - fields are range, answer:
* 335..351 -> 2.41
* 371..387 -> 2.49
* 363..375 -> 2.43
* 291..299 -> 2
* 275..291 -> 2.03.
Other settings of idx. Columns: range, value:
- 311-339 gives 2.532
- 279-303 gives 2.172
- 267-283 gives 2.228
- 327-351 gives 2.49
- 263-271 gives 1.976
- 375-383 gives 2.496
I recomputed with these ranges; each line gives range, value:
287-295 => 1.894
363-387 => 2.384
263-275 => 1.801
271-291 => 1.934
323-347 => 2.373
